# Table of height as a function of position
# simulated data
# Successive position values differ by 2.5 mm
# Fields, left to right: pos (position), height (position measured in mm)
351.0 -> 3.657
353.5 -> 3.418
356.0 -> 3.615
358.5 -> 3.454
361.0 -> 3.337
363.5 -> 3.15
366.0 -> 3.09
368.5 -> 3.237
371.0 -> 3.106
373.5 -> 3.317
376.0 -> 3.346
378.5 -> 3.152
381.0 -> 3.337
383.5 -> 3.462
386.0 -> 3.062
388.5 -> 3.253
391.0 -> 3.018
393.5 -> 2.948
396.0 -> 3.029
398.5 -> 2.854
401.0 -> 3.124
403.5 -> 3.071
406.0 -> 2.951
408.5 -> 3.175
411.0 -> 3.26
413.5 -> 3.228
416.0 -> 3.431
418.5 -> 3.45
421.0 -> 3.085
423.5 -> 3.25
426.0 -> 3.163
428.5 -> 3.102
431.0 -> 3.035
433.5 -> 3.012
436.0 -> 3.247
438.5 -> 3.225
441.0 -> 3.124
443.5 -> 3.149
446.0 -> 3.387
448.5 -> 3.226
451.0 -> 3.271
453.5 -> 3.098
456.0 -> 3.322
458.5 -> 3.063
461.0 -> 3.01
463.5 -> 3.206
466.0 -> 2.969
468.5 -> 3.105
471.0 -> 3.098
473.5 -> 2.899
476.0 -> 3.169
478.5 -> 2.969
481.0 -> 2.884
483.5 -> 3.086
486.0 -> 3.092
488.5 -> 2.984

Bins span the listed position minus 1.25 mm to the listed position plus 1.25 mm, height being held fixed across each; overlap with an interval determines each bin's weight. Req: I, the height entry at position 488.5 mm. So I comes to 2.984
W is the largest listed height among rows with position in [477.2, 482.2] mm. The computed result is 2.969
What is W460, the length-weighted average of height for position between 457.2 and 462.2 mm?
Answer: 3.04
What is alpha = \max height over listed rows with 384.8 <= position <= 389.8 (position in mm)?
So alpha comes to 3.253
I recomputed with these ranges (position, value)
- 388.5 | 3.253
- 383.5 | 3.462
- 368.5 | 3.237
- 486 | 3.092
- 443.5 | 3.149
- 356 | 3.615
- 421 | 3.085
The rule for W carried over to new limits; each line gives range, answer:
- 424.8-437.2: 3.247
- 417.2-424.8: 3.45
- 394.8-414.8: 3.26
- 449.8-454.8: 3.271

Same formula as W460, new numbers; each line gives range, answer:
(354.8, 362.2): 3.47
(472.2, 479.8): 3.01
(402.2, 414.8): 3.14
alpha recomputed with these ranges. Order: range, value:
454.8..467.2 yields 3.322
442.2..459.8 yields 3.387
